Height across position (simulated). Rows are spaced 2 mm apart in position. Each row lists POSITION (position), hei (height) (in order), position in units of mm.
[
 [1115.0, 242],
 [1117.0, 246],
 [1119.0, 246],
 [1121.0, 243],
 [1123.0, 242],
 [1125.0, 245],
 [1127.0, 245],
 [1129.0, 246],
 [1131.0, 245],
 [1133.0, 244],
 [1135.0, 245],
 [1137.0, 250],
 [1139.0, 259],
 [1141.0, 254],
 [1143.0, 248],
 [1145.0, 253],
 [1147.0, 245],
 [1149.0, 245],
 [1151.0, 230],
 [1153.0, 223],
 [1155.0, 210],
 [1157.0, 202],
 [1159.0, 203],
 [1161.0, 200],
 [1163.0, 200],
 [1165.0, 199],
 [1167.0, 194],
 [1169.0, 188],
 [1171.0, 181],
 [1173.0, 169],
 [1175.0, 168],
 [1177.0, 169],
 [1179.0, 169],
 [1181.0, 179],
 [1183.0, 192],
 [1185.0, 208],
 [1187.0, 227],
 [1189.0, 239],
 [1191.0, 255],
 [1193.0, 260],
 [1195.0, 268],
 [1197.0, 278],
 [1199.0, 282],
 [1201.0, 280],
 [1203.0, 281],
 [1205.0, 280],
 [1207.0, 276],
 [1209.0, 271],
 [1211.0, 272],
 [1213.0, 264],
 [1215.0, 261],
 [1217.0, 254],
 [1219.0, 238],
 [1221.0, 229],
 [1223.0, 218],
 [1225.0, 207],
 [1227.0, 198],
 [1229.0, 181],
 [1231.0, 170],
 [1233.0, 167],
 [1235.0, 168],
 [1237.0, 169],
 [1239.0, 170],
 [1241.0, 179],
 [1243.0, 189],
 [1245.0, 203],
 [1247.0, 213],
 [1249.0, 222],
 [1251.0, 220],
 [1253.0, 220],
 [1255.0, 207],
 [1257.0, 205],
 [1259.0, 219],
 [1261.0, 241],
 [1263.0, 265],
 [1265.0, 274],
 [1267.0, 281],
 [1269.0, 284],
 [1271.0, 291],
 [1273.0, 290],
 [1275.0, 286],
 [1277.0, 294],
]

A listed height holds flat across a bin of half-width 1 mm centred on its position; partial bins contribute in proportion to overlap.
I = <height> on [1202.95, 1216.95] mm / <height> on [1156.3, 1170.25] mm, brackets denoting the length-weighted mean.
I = 1.4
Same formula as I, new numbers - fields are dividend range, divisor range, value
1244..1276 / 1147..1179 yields 1.23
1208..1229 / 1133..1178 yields 1.10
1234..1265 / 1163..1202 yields 0.97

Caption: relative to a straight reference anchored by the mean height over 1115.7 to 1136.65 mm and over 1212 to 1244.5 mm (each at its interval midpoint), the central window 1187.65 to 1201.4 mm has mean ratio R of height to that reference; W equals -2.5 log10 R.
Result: -0.21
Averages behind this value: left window 245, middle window 264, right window 204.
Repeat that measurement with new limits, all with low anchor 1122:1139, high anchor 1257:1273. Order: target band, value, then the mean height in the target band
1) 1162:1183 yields 0.350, 182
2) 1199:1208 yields -0.099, 280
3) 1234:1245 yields 0.413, 178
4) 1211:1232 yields 0.149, 224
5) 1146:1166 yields 0.157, 216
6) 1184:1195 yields 0.057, 241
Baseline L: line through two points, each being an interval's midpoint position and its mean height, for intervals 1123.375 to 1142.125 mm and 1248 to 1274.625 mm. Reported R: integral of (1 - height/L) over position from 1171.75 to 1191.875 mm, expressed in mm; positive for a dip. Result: 4.15 mm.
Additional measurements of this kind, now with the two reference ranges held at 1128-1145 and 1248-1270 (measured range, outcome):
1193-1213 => -2.5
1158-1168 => 1.9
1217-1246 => 5.7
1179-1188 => 1.7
